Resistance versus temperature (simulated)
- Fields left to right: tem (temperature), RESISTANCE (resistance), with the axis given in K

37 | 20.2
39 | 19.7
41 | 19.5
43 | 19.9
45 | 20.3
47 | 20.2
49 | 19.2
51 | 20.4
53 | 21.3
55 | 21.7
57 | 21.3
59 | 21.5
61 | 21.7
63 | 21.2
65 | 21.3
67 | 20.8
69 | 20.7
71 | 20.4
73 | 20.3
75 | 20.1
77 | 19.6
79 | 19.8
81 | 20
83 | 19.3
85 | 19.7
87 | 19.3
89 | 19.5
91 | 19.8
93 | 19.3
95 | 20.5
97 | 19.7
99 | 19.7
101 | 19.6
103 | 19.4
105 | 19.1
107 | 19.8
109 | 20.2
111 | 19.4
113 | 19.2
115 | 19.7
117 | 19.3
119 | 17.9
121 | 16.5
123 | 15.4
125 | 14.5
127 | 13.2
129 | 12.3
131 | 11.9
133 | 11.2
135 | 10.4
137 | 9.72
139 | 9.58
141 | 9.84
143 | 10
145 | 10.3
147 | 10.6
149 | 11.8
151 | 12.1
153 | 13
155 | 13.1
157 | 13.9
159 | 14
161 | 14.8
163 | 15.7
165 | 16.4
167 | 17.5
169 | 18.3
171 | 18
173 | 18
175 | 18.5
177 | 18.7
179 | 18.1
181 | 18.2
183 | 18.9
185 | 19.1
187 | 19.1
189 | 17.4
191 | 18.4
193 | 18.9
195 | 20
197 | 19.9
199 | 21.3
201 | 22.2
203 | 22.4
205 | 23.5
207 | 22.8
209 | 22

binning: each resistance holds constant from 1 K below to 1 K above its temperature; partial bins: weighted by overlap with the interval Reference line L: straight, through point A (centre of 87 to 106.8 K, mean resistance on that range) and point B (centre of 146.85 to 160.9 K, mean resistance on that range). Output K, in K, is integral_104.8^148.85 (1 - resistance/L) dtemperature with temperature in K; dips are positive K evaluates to 5.2 K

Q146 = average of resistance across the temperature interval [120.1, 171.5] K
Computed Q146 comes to 13.2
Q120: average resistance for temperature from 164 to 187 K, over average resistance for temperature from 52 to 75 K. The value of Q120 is 0.9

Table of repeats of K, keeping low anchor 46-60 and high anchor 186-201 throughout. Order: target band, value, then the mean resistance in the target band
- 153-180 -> 4.5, 16.4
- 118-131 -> 3.5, 14.7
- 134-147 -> 6.5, 10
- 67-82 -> 0.3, 20.2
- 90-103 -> 0.4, 19.7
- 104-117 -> 0.5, 19.5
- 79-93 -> 0.6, 19.6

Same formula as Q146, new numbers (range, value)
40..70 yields 20.7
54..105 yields 20.2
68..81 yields 20.1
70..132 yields 18.5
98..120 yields 19.4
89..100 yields 19.8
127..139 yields 11.2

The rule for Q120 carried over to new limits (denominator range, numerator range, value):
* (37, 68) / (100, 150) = 0.72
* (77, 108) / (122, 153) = 0.59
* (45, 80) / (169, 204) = 0.93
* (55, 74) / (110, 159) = 0.64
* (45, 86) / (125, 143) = 0.54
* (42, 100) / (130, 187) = 0.71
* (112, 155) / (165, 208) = 1.46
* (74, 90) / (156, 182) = 0.86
